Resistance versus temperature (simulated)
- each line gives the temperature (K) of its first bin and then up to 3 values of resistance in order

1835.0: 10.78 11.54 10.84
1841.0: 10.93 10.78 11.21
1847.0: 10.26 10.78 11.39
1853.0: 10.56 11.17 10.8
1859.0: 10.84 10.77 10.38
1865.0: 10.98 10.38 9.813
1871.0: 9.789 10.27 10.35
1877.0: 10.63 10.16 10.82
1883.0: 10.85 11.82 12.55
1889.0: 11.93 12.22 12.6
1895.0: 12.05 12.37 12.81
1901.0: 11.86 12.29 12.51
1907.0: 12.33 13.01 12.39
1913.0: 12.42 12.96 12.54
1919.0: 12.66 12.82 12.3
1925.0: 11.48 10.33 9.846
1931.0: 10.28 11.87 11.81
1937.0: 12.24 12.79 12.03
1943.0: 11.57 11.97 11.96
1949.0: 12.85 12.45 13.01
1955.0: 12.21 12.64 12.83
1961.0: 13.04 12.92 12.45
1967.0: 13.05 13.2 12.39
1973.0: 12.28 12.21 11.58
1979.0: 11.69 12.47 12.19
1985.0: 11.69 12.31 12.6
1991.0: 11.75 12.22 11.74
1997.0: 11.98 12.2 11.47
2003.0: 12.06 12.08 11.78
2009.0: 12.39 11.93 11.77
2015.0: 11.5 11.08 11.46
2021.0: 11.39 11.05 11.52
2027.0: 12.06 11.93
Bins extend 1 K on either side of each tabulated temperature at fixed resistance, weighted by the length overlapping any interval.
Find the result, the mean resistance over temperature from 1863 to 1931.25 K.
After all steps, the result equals 11.6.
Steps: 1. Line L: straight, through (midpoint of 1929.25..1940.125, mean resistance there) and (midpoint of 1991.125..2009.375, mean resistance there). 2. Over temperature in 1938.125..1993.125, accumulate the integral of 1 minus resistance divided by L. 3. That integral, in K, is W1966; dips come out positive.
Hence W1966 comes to -2.6 K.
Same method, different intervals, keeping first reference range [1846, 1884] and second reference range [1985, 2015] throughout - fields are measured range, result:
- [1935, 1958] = -1.8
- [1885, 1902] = -2.2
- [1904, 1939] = -2.7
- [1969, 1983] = -0.5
